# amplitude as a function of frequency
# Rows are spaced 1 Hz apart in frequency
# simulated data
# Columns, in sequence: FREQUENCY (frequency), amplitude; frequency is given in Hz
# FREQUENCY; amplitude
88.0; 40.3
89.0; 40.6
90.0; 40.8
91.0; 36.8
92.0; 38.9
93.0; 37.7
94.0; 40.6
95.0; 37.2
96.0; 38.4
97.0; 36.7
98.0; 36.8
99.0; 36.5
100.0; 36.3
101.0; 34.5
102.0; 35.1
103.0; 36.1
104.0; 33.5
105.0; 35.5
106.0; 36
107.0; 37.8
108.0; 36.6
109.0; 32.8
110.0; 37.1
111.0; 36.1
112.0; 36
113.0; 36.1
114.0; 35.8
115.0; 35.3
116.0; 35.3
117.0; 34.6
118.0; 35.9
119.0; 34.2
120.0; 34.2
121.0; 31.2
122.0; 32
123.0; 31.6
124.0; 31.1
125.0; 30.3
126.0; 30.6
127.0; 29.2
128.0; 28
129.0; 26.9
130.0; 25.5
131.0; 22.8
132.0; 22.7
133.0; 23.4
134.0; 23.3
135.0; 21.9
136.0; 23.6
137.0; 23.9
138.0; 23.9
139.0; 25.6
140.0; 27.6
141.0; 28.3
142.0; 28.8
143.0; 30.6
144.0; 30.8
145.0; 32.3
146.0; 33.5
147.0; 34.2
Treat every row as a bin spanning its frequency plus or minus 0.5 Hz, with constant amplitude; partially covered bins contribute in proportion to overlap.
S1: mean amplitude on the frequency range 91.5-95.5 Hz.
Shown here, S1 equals 38.6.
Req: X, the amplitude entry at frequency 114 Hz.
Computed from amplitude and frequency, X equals 35.8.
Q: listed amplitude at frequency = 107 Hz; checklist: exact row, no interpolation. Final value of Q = 37.8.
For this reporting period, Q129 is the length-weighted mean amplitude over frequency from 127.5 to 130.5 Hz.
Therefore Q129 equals 26.8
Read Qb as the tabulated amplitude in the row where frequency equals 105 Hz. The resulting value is 35.5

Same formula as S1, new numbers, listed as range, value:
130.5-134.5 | 23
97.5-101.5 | 36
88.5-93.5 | 39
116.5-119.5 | 34.9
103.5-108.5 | 35.9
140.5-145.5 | 30.2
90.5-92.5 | 37.8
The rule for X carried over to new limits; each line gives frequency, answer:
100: 36.3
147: 34.2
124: 31.1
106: 36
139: 25.6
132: 22.7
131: 22.8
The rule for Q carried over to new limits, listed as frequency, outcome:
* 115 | 35.3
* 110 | 37.1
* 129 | 26.9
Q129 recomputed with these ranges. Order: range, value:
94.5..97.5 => 37.4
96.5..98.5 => 36.8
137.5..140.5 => 25.7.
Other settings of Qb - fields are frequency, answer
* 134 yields 23.3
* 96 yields 38.4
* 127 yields 29.2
